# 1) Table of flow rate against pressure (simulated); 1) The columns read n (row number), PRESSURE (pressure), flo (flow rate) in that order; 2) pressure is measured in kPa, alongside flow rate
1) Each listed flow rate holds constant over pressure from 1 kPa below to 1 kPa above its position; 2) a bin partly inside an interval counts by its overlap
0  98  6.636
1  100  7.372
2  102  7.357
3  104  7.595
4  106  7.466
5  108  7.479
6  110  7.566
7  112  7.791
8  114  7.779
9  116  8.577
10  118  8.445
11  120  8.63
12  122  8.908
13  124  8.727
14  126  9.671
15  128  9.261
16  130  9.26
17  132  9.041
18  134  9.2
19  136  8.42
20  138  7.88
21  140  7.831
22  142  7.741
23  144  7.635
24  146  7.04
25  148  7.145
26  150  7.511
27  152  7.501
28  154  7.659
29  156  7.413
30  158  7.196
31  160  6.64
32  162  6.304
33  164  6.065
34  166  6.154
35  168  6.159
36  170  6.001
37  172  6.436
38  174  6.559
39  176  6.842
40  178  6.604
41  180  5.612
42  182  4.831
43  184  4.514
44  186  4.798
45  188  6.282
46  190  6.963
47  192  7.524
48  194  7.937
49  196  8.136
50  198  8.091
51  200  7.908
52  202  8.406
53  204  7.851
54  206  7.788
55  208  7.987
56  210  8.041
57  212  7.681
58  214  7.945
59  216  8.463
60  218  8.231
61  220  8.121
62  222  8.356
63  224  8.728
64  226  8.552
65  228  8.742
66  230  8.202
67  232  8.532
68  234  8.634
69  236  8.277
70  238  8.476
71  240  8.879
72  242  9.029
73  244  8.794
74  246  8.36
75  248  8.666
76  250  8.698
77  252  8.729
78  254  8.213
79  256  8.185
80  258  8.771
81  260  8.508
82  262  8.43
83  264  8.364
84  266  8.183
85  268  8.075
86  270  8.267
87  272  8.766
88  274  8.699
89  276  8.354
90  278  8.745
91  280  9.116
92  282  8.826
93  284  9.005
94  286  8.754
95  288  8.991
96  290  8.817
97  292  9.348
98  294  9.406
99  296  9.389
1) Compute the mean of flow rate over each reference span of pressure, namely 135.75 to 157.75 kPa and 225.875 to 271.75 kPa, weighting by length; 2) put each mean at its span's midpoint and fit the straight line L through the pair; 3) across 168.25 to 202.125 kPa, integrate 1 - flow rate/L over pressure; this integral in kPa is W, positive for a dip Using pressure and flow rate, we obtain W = 5.6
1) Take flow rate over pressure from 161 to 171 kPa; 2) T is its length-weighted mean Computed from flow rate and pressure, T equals 6.14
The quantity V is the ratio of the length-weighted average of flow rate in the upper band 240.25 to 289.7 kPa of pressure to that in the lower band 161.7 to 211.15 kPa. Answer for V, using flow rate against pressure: 1.3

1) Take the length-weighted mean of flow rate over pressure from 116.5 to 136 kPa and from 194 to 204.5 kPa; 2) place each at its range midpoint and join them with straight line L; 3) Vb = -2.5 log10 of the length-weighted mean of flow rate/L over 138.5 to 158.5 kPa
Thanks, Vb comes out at 0.16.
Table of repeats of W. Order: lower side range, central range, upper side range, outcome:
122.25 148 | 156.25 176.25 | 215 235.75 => 4.7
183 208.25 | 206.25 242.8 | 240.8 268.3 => -2.4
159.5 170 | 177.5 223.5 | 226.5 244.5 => 0.8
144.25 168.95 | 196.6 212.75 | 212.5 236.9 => -0.1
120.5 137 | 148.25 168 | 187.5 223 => 3.9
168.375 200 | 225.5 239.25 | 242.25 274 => -1.2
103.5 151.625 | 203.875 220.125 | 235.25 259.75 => 0.9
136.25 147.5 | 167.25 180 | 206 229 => 2.5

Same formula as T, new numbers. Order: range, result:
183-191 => 5.64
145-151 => 7.23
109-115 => 7.71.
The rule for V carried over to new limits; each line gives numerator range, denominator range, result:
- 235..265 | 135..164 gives 1.16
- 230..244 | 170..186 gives 1.47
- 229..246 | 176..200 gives 1.31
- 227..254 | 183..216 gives 1.16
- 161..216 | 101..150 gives 0.84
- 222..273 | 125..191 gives 1.20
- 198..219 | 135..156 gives 1.05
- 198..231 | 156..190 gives 1.34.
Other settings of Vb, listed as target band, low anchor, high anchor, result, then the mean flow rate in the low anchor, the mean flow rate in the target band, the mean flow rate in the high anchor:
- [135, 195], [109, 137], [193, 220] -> 0.23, 8.66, 6.77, 8.04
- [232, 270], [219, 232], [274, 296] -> 0.02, 8.46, 8.51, 8.95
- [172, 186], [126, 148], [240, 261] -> 0.41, 8.34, 5.8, 8.61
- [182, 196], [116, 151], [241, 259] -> 0.31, 8.38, 6.36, 8.61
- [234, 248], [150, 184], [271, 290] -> -0.08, 6.47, 8.64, 8.81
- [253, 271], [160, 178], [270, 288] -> 0.01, 6.35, 8.33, 8.77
